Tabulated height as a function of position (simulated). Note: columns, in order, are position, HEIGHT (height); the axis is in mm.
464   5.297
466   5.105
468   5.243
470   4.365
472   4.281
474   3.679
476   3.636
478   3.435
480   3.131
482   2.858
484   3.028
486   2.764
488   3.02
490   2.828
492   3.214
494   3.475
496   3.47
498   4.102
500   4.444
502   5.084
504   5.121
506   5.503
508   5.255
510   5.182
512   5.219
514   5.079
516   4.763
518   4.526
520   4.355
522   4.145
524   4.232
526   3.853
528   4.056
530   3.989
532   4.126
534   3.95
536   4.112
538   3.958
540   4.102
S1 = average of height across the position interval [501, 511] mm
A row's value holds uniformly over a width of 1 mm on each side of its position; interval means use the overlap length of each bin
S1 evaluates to 5.23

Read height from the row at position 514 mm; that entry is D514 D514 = 5.079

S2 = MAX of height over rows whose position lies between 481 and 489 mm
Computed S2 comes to 3.028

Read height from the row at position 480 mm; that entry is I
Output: 3.131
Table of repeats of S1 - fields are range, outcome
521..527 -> 4.08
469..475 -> 4.11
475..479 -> 3.54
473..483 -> 3.35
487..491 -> 2.92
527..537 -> 4.05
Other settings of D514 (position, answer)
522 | 4.145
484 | 3.028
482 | 2.858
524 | 4.232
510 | 5.182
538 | 3.958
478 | 3.435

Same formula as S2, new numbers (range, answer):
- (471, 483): 4.281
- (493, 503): 5.084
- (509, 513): 5.219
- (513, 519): 5.079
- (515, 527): 4.763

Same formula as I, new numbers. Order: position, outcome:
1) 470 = 4.365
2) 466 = 5.105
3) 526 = 3.853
